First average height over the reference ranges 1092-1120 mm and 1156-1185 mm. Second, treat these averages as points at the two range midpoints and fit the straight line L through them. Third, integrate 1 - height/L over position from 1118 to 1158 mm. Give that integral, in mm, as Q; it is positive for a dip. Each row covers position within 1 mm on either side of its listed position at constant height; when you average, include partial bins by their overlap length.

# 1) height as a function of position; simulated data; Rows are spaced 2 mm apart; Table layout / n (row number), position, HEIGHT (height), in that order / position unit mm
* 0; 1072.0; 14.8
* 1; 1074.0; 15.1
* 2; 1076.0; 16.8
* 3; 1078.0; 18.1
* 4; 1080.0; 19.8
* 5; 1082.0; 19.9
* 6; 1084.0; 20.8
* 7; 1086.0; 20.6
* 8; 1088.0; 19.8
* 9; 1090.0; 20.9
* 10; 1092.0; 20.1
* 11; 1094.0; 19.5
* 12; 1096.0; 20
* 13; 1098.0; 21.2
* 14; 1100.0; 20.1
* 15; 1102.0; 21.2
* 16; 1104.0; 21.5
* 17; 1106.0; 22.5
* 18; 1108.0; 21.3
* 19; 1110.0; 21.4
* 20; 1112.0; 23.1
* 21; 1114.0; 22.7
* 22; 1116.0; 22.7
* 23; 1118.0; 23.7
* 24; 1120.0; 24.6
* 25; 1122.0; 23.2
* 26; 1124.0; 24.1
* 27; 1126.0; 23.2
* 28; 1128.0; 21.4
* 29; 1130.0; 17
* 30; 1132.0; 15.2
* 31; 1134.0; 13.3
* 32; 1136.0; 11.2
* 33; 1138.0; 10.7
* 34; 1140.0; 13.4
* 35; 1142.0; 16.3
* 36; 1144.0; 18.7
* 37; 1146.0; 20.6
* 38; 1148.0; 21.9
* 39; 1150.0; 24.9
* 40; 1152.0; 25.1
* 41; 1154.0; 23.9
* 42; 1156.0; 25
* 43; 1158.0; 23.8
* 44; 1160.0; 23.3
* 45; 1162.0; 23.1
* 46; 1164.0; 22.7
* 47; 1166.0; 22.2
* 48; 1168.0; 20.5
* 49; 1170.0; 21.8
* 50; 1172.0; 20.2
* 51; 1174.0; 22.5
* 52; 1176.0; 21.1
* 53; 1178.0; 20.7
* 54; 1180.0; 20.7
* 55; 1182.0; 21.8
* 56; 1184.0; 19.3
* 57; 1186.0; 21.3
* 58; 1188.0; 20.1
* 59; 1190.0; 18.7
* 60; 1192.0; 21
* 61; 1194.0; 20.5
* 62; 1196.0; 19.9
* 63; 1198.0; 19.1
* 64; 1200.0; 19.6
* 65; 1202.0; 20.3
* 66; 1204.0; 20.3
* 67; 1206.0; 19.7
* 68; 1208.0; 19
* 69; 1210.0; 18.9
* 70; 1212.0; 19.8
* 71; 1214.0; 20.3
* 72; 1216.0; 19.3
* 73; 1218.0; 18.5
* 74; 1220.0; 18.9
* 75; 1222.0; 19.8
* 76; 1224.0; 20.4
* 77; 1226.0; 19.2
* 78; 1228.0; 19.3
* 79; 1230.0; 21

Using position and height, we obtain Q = 3.4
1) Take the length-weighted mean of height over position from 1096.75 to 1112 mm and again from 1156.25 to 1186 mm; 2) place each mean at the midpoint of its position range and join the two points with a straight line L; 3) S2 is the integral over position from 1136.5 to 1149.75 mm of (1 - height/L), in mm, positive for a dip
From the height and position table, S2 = 2.7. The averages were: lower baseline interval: 21.4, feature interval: 17.2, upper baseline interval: 21.8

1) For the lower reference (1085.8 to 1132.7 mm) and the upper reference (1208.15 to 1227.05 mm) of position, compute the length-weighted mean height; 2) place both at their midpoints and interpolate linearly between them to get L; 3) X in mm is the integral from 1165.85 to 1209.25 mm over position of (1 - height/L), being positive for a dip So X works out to -0.99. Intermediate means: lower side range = 21.3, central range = 20.4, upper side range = 19.4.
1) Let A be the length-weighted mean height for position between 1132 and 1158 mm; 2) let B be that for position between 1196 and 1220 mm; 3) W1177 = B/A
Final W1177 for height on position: 1.04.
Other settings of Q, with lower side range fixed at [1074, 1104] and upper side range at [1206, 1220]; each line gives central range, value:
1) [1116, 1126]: -2.1 mm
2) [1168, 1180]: -1.0 mm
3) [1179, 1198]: -0.9 mm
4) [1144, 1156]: -2.1 mm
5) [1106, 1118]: -1.6 mm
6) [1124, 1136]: 1.0 mm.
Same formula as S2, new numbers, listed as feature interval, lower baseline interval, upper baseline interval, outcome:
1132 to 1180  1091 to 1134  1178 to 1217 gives 0.9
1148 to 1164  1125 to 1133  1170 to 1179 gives -2.8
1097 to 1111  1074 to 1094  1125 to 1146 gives -2.4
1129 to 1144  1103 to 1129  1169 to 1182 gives 5.4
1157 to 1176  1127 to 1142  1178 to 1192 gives -4.1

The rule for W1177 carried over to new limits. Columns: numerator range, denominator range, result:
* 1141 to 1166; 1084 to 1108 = 1.08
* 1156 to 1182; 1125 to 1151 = 1.26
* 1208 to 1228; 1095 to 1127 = 0.87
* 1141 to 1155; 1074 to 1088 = 1.13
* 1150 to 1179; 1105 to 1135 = 1.06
